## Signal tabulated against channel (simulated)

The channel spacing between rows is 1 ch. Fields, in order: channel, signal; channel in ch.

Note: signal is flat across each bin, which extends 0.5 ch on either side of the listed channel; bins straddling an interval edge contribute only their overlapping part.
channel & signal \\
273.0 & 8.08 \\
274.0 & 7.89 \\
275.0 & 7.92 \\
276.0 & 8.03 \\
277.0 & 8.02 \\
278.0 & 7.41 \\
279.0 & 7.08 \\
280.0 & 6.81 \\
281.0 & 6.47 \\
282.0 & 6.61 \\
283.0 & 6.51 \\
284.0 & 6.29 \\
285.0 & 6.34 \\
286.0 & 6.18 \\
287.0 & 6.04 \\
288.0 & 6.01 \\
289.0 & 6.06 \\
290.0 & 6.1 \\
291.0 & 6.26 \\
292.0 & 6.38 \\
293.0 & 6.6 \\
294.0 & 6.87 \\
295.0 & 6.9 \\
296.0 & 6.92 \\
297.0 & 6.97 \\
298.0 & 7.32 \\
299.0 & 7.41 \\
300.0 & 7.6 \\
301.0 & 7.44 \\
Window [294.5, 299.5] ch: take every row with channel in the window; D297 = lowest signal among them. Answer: 6.9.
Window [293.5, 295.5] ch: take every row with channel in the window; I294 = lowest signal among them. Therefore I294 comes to 6.87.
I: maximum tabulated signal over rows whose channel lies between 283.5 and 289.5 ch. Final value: 6.34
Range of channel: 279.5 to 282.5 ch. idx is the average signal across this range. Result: 6.63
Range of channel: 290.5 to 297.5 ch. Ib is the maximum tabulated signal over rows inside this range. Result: 6.97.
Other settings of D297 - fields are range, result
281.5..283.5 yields 6.51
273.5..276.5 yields 7.89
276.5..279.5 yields 7.08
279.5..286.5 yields 6.18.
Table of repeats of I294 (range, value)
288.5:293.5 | 6.06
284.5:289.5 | 6.01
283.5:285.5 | 6.29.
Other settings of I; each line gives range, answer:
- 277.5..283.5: 7.41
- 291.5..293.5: 6.6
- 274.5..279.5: 8.03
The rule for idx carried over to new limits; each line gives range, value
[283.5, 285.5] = 6.31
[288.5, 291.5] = 6.14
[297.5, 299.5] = 7.37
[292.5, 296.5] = 6.82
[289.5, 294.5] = 6.44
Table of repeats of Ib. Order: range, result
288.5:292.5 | 6.38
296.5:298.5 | 7.32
